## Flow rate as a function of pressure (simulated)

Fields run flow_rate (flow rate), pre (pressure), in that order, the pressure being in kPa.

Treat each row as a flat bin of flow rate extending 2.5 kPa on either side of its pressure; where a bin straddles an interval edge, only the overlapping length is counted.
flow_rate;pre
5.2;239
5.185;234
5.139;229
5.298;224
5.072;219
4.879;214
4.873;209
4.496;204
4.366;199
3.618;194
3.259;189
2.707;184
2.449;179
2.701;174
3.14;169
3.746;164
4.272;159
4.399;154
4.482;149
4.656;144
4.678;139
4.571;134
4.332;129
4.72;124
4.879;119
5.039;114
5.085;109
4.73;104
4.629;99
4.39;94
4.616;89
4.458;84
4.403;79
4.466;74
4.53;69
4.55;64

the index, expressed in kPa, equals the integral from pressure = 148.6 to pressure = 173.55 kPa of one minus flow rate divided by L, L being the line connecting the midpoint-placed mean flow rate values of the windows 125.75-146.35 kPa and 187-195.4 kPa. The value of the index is 1.3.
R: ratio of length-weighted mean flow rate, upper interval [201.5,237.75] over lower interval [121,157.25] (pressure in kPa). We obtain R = 1.10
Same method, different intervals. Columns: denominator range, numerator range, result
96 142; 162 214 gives 0.76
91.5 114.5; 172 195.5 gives 0.62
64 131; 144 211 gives 0.81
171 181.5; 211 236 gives 1.96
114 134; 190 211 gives 0.91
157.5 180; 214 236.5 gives 1.57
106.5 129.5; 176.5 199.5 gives 0.66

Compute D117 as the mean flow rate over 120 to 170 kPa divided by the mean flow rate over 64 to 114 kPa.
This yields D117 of 0.9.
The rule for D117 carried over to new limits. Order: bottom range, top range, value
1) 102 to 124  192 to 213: 0.89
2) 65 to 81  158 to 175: 0.77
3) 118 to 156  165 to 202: 0.70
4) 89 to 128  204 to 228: 1.05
